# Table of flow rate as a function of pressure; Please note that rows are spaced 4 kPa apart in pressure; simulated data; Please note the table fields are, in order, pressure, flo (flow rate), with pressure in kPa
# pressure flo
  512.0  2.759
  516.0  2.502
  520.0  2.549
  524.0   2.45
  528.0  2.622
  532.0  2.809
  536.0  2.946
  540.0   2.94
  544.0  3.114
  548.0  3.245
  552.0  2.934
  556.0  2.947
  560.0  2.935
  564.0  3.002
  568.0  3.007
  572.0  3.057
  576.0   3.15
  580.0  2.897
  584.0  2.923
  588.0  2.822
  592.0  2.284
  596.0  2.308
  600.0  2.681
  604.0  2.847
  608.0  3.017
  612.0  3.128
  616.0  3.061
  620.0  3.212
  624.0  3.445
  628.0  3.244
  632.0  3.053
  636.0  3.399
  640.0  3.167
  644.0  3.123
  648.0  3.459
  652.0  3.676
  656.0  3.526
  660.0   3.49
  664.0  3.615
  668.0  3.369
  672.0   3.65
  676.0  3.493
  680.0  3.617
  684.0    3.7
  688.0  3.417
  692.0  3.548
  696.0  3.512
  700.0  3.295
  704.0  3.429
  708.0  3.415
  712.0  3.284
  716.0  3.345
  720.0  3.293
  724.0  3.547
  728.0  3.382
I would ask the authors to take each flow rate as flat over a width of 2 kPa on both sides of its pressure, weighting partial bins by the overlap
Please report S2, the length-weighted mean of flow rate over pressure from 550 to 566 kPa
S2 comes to 2.95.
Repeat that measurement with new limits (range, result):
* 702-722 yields 3.35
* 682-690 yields 3.56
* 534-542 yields 2.94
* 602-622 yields 3.05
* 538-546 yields 3.03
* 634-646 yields 3.23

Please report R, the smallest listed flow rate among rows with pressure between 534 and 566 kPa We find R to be 2.934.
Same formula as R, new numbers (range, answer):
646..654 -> 3.459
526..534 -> 2.622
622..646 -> 3.053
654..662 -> 3.49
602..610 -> 2.847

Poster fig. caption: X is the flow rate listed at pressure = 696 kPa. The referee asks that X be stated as 3.512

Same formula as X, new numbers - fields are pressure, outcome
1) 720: 3.293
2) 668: 3.369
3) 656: 3.526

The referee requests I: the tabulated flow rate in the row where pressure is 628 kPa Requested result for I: 3.244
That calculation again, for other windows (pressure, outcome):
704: 3.429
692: 3.548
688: 3.417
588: 2.822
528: 2.622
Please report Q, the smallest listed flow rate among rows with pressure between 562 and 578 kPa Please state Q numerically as 3.002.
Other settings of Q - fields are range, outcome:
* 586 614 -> 2.284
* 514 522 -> 2.502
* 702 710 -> 3.415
